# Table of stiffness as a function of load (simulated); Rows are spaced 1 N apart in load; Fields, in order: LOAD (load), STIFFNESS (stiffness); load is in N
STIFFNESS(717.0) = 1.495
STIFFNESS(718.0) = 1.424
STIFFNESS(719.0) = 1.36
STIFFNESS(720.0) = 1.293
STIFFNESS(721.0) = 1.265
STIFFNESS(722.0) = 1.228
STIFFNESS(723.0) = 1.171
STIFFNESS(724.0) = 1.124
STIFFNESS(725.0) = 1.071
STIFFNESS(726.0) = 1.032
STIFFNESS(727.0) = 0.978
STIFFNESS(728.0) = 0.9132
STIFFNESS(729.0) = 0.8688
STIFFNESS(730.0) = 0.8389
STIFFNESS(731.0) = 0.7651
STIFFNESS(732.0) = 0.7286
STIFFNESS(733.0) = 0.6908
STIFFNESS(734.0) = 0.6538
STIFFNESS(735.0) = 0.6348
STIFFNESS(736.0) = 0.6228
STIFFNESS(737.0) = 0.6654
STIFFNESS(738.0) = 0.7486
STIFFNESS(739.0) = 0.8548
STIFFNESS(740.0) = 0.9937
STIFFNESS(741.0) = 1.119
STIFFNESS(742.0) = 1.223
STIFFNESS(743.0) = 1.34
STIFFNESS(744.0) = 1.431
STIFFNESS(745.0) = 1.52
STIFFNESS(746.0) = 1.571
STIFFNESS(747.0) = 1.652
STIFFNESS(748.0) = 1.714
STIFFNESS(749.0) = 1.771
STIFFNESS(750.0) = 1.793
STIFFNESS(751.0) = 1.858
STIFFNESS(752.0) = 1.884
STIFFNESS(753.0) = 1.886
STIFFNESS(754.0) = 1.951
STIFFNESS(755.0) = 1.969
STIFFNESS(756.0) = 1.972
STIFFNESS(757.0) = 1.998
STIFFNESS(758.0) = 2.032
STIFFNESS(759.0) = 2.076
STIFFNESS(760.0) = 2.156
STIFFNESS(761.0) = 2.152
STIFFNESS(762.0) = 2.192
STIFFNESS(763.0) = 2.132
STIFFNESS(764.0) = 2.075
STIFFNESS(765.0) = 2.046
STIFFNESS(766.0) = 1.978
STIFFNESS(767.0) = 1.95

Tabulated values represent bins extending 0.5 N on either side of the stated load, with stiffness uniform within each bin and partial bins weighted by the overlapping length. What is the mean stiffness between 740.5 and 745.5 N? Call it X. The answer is 1.33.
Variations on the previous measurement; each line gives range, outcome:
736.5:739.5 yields 0.756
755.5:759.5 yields 2.02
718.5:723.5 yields 1.26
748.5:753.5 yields 1.84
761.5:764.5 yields 2.13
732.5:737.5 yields 0.654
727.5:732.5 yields 0.823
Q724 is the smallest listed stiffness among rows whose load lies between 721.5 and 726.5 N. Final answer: 1.032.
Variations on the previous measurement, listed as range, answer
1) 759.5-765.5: 2.046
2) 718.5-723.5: 1.171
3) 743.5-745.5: 1.431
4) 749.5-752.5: 1.793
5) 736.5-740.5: 0.6654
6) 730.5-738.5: 0.6228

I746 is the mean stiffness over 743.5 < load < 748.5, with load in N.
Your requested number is 1.58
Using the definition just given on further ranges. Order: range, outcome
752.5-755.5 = 1.94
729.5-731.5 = 0.802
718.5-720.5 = 1.33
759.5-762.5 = 2.17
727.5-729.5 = 0.891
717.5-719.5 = 1.39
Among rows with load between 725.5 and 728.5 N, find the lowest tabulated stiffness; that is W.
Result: 0.9132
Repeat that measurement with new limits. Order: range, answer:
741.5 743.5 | 1.223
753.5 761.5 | 1.951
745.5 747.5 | 1.571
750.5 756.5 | 1.858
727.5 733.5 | 0.6908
